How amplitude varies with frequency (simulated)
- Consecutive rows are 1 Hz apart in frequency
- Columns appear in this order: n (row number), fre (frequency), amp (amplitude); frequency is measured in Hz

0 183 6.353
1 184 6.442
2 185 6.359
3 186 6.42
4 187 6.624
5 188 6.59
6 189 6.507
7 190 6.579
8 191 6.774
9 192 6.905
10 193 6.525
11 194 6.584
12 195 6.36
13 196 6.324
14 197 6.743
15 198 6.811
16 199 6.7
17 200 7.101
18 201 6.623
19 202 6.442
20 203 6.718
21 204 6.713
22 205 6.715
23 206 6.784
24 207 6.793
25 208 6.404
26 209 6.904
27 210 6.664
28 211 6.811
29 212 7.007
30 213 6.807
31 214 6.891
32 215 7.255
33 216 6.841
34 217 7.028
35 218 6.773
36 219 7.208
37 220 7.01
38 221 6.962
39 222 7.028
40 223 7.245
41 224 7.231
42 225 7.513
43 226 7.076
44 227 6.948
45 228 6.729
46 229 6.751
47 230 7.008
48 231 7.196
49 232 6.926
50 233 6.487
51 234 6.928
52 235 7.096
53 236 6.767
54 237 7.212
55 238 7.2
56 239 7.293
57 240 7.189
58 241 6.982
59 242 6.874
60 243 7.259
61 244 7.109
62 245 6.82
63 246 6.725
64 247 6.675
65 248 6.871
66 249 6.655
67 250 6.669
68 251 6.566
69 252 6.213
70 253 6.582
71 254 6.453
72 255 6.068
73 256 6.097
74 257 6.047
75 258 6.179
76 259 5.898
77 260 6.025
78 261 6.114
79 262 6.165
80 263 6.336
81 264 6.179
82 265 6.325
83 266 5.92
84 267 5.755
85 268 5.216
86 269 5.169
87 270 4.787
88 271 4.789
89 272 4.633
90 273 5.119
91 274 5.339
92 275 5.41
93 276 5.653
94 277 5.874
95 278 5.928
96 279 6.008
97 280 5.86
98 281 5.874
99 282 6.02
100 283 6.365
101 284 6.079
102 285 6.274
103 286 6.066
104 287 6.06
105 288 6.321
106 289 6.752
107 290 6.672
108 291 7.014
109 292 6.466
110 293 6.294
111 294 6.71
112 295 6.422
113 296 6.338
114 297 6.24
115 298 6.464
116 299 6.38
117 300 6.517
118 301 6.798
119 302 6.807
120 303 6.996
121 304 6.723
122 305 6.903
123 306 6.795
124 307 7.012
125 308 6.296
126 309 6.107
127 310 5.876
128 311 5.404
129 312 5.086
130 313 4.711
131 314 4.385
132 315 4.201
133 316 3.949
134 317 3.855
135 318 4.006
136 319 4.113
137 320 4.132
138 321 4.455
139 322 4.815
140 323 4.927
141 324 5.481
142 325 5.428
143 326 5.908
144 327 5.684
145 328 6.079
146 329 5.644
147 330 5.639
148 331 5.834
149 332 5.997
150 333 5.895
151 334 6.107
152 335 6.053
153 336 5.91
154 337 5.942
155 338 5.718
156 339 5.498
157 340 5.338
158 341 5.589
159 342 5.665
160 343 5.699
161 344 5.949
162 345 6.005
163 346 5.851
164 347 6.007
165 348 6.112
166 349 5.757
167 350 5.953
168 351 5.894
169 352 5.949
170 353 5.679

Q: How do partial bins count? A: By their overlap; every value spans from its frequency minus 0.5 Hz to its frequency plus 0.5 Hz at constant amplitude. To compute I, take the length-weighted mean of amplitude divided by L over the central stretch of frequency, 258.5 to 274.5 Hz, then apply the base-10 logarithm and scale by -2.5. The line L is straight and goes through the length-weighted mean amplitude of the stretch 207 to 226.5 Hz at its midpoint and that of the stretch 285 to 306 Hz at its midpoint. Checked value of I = 0.194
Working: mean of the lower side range 6.98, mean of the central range 5.61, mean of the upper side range 6.55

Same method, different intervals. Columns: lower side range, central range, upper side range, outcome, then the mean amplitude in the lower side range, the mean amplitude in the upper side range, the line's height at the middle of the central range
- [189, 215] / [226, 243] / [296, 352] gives -0.09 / 6.71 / 5.69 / 6.44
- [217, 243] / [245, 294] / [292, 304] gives 0.12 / 7.03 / 6.55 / 6.75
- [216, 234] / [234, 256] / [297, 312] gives 0.01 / 7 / 6.45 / 6.86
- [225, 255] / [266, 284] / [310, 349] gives 0.13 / 6.87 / 5.36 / 6.28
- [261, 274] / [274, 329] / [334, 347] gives -0.03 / 5.55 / 5.79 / 5.66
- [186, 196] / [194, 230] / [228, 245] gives -0.01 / 6.58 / 7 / 6.78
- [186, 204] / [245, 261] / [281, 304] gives 0.02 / 6.64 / 6.45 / 6.53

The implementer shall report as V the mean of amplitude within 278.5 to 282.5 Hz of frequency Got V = 5.94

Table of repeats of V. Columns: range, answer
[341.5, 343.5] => 5.68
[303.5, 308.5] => 6.75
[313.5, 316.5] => 4.18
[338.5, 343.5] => 5.56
